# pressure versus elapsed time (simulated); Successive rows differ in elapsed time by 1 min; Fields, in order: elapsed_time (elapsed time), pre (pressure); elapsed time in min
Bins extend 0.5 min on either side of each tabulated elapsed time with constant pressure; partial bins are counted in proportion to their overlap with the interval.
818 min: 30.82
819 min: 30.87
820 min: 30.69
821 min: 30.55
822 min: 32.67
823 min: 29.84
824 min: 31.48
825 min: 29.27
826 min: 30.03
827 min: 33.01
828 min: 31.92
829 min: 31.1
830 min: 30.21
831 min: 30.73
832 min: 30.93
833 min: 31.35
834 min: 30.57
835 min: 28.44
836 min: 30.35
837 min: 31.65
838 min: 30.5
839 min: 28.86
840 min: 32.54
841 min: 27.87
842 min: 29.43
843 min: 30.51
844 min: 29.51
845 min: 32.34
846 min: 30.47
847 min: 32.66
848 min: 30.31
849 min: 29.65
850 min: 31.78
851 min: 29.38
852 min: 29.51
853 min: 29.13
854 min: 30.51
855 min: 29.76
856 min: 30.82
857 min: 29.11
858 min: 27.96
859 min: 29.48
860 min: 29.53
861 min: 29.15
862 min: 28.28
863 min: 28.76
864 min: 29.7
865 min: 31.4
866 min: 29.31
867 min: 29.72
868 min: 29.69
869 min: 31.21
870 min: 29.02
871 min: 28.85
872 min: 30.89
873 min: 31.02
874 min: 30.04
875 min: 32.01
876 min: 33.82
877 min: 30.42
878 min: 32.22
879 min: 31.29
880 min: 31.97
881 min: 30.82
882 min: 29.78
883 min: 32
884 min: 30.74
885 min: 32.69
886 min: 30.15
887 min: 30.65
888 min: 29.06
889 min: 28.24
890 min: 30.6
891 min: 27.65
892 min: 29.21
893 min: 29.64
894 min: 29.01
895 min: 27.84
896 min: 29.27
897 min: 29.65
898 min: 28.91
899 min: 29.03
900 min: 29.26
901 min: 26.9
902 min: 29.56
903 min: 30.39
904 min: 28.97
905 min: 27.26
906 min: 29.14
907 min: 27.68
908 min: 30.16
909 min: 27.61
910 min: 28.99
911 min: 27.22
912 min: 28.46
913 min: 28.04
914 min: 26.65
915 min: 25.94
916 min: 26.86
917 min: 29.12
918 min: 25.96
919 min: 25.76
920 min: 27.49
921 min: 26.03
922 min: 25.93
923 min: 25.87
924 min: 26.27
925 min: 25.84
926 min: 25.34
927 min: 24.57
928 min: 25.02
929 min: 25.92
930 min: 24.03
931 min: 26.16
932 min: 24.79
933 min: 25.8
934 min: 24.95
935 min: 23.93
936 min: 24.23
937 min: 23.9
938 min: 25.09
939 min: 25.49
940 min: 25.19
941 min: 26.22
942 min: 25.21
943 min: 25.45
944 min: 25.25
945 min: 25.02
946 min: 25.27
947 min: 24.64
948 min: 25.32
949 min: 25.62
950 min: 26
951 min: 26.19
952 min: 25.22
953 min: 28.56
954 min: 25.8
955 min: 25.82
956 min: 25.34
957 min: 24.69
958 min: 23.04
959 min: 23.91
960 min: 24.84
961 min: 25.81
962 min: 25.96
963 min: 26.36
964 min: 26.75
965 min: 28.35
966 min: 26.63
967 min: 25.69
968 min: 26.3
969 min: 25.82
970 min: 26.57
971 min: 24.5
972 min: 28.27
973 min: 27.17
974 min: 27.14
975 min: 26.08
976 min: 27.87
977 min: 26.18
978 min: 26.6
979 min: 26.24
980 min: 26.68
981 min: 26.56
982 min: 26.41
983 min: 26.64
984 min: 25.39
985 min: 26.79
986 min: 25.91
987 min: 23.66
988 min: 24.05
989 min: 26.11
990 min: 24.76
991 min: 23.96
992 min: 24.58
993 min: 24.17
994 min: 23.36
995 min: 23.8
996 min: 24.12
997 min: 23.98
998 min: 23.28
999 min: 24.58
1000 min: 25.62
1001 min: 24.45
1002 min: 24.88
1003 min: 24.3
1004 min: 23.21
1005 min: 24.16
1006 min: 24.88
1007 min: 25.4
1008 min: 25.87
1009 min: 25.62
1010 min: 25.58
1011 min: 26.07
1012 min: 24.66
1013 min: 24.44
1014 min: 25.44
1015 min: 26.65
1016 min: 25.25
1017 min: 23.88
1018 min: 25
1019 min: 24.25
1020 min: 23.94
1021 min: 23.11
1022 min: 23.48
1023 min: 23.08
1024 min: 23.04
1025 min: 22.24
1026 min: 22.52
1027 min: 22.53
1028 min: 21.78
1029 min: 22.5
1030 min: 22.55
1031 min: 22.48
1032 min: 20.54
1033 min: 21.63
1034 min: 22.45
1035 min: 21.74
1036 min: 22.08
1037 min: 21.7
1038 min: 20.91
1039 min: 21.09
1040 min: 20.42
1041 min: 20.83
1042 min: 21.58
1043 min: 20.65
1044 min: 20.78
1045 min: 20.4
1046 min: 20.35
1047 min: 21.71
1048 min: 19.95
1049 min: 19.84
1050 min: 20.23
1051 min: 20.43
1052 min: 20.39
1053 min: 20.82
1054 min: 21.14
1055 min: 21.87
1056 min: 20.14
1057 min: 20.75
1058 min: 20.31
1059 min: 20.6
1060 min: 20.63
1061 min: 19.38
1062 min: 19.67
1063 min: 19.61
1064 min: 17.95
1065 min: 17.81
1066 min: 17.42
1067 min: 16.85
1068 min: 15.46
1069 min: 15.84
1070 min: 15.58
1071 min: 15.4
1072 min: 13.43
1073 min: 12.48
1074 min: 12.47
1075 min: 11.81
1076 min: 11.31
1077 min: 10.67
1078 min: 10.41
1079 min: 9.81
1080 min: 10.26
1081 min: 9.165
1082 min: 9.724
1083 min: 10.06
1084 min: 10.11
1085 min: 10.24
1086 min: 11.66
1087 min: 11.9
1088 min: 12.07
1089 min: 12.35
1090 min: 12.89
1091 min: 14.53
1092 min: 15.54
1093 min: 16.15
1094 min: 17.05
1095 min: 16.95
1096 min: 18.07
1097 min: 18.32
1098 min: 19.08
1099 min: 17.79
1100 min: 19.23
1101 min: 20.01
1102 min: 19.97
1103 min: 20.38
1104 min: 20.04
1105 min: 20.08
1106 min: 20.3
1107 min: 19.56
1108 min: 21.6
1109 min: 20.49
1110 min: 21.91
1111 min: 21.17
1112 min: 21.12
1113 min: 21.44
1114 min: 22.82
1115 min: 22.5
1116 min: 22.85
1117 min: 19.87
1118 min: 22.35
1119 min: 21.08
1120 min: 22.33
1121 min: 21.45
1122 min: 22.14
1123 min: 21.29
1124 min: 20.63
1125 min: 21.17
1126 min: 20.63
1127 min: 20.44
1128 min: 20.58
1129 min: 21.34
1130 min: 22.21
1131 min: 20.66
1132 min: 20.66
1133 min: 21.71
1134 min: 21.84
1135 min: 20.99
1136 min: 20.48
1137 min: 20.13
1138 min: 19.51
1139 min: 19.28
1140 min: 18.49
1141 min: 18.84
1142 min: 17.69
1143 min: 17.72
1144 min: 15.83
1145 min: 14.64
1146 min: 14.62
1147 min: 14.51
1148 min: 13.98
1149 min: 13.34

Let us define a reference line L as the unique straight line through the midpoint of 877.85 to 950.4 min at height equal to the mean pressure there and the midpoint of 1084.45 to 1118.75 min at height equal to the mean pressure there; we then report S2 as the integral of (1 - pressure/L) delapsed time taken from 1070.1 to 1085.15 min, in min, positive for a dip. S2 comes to 6.3 min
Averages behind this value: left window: 27.5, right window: 18.3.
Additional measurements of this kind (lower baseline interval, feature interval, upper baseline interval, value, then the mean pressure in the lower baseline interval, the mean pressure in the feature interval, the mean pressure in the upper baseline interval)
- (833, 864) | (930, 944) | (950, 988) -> 1.1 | 30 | 25.1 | 26.1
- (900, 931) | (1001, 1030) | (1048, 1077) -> -4.8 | 27.1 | 24.2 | 17.8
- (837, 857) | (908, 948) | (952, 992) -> 2.3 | 30.3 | 25.9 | 26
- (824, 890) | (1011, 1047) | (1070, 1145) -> -1.6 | 30.4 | 22.6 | 17.6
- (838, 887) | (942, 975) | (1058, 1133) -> -1.1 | 30.3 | 25.8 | 17.5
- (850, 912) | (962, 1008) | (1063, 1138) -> -3.0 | 29.7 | 25.5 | 17.6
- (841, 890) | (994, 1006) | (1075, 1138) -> -0.4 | 30.3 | 24.2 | 18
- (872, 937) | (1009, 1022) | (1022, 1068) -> -1.4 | 28.3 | 24.8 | 20.8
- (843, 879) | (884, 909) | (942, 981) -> -0.4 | 30.2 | 29.2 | 26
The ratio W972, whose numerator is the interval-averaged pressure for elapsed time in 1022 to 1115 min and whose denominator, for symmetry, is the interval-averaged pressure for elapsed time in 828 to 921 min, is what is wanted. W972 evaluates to 0.62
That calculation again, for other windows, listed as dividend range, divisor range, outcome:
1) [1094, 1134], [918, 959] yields 0.81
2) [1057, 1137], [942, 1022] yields 0.70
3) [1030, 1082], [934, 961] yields 0.72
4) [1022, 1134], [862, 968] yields 0.68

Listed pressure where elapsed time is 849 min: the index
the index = 29.65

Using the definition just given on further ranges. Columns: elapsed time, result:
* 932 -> 24.79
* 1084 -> 10.11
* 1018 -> 25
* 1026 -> 22.52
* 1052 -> 20.39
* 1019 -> 24.25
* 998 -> 23.28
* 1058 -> 20.31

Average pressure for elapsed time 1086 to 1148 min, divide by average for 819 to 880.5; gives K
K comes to 0.6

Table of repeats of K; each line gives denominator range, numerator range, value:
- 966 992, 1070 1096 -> 0.48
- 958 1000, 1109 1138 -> 0.83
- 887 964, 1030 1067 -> 0.77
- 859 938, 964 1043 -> 0.86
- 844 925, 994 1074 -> 0.74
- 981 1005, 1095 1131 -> 0.84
